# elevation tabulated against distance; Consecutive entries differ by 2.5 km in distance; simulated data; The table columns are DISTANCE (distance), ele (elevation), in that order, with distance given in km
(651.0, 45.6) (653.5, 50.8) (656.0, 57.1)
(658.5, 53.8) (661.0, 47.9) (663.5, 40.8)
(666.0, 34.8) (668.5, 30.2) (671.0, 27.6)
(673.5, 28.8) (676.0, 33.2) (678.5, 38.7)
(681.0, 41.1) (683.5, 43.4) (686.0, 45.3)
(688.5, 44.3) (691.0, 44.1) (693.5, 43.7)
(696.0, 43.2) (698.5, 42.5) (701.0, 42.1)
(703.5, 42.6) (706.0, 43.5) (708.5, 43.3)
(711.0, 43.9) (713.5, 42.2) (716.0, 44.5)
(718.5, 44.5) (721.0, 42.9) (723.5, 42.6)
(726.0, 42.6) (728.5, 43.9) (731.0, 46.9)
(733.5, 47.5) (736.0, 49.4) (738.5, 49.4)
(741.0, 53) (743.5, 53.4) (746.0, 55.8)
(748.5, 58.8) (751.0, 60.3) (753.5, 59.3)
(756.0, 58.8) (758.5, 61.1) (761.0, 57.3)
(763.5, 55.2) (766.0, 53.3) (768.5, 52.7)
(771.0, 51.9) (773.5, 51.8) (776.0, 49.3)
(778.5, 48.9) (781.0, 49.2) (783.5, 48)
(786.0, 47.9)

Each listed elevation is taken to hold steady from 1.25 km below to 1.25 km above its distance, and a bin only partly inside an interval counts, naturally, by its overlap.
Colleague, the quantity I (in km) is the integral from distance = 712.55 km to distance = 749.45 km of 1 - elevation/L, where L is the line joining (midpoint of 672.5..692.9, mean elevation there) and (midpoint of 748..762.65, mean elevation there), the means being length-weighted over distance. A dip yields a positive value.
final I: 3.6 km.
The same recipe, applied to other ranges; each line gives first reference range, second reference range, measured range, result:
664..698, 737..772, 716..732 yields 1.53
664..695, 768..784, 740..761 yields -4.71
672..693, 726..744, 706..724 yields 0.68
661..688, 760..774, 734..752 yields -1.62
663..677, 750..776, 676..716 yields -4.24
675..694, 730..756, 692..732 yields 3.27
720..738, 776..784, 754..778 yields -3.37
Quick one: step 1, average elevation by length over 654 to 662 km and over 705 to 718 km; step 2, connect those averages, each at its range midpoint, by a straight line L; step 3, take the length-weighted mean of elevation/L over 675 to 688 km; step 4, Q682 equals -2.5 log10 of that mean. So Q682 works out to 0.19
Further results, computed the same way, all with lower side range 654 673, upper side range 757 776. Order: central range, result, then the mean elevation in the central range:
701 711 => 0.09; 43.1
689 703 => 0.06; 43.2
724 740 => 0.08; 46.5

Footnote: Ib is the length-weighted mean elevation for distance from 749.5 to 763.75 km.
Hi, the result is 58.9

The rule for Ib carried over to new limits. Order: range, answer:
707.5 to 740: 45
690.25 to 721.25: 43.3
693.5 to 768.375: 49.1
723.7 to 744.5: 47.9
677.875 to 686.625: 42.1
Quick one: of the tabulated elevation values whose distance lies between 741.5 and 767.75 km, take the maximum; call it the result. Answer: 61.1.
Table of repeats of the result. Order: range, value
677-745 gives 53.4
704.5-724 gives 44.5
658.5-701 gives 53.8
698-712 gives 43.9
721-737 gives 49.4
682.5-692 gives 45.3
